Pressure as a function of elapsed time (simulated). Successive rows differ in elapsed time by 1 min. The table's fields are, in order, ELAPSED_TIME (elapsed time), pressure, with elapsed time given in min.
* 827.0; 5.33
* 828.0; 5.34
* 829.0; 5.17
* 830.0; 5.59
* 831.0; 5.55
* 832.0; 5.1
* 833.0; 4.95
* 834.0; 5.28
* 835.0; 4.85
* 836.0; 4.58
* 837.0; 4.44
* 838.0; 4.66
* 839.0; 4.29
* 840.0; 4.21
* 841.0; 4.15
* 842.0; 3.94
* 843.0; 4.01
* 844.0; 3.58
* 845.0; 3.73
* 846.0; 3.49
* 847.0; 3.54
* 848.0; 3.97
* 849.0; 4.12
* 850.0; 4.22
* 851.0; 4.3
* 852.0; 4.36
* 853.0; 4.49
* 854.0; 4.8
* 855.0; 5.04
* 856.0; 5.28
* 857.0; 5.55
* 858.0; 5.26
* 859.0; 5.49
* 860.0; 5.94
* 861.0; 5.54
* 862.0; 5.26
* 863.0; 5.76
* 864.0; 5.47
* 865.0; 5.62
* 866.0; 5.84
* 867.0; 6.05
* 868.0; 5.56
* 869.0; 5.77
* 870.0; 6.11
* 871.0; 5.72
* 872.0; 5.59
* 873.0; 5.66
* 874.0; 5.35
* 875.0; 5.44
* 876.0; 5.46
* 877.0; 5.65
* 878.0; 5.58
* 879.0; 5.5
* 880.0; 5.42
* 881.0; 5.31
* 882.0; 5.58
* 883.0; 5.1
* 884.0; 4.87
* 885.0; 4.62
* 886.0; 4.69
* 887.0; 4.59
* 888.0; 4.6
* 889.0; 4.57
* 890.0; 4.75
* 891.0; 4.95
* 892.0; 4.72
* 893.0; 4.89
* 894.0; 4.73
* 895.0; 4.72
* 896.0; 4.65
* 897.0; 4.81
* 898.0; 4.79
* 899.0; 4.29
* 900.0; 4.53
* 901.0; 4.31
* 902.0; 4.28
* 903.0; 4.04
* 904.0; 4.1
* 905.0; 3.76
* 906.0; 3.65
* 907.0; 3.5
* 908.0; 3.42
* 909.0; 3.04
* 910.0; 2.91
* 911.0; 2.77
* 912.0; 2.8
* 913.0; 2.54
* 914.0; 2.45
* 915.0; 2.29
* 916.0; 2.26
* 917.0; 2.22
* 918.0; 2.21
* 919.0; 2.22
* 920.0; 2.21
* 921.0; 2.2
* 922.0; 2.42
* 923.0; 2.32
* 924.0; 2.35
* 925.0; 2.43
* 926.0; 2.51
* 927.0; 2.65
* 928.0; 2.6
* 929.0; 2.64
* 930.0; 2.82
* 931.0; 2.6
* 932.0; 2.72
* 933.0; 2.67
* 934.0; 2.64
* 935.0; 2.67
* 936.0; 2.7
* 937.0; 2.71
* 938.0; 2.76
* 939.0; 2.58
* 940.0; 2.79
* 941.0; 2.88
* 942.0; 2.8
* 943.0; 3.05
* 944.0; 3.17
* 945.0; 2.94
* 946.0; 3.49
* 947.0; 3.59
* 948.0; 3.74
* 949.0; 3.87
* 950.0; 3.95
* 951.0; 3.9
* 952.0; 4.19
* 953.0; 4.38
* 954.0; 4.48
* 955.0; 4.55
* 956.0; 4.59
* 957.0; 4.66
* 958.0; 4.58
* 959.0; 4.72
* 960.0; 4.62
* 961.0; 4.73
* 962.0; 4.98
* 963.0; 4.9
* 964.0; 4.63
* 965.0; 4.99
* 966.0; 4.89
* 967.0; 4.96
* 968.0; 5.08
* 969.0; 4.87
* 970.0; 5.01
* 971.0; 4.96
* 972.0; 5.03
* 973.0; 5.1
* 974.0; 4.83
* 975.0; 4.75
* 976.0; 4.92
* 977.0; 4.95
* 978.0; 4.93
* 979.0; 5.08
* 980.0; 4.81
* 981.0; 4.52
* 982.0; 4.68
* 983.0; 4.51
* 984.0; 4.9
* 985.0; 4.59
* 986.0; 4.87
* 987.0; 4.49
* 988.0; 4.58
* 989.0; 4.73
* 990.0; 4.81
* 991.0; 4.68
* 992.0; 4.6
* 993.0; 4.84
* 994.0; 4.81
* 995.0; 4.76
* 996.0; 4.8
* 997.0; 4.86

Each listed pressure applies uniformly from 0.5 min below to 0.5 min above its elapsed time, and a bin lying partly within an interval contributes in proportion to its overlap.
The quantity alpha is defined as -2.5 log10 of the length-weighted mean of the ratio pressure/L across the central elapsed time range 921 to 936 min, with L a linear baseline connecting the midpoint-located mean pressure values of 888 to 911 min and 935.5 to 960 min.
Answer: 0.447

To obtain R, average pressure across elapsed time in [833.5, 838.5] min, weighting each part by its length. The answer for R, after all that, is 4.76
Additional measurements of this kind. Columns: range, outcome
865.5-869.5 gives 5.8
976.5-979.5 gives 4.99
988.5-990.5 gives 4.77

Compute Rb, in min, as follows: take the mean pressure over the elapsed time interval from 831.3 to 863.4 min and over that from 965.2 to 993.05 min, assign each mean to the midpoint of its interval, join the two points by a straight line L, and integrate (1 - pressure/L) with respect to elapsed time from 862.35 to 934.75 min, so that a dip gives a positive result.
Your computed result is 9.5 min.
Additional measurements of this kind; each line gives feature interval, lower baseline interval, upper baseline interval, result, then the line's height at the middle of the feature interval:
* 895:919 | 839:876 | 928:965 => 4.3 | 4.2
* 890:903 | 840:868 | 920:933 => -4.4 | 3.45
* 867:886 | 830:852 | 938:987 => -4.8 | 4.36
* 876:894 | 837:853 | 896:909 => -4.1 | 4.09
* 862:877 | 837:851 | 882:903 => -4.4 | 4.37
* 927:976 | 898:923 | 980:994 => 1.4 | 3.96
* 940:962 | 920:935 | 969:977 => -0.8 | 3.78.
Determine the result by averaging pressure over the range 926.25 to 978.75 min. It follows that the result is 3.93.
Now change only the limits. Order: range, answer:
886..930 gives 3.46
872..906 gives 4.85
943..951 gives 3.53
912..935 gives 2.47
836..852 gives 4.07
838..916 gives 4.61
